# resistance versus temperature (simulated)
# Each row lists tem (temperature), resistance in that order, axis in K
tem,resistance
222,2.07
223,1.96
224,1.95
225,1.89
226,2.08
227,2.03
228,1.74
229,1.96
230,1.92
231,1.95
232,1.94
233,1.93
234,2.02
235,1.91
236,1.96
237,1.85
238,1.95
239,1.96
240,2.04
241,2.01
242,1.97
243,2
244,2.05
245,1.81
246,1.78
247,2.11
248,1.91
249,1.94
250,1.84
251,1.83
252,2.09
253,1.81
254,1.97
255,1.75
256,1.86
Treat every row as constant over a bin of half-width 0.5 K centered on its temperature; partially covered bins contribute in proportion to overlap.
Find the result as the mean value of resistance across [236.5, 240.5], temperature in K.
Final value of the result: 1.95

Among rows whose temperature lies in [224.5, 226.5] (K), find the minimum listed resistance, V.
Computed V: 1.89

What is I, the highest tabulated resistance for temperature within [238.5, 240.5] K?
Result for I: 2.04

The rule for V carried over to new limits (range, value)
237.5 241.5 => 1.95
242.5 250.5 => 1.78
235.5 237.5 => 1.85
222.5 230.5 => 1.74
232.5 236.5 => 1.91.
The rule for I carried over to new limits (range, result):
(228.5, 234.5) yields 2.02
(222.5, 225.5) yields 1.96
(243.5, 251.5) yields 2.11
